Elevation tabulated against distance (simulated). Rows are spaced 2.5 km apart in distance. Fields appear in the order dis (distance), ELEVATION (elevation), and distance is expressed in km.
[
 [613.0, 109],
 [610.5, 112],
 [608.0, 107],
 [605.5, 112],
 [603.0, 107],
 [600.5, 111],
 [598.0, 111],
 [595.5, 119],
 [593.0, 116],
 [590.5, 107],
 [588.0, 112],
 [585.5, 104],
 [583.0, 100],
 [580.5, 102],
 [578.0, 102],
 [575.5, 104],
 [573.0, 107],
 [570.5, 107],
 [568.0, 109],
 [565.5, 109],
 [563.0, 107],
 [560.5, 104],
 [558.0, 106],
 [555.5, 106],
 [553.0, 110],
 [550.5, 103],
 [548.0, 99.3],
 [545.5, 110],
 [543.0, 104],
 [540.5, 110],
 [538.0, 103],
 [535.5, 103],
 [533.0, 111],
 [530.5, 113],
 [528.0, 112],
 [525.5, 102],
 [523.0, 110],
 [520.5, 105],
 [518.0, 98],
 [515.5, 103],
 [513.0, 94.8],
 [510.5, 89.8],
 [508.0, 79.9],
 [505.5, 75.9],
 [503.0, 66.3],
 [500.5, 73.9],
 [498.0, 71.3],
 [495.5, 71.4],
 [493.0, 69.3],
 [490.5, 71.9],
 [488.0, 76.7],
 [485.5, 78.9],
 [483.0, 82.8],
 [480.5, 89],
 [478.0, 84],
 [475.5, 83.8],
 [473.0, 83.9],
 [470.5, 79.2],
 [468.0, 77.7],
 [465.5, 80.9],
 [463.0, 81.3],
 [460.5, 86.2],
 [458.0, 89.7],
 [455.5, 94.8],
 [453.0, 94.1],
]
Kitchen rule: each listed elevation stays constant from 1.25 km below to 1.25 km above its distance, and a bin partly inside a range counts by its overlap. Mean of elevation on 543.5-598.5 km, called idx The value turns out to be 107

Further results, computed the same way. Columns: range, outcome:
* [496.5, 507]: 72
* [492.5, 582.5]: 98.9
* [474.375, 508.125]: 76.7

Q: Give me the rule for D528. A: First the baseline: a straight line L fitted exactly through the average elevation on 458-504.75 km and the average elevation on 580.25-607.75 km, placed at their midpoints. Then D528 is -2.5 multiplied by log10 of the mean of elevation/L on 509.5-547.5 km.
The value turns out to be -0.15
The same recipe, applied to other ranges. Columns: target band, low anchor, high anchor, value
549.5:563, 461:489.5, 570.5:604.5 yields -0.06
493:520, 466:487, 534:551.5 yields 0.13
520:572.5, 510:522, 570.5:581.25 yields -0.06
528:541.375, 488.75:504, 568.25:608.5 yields -0.25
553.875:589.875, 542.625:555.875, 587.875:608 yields 0.03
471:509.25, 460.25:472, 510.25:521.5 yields 0.15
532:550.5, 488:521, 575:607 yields -0.14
